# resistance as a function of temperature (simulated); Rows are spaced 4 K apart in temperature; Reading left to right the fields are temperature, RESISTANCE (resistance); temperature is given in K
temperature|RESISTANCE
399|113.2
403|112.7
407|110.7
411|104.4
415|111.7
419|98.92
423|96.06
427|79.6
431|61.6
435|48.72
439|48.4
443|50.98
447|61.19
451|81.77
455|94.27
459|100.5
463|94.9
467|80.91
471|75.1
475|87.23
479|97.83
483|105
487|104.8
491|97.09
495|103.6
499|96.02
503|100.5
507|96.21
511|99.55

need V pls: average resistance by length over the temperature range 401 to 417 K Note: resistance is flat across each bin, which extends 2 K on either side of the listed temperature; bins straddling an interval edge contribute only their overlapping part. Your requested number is 110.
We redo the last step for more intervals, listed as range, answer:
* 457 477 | 87.7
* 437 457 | 67.3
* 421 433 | 79.1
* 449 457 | 88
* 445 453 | 71.5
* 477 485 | 101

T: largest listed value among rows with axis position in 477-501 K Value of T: 105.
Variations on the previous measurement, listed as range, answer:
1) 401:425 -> 112.7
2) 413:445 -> 111.7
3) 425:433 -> 79.6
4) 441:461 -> 100.5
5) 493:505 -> 103.6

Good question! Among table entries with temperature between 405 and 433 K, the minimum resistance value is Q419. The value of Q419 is 61.6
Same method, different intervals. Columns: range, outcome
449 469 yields 80.91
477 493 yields 97.09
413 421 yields 98.92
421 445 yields 48.4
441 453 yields 50.98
